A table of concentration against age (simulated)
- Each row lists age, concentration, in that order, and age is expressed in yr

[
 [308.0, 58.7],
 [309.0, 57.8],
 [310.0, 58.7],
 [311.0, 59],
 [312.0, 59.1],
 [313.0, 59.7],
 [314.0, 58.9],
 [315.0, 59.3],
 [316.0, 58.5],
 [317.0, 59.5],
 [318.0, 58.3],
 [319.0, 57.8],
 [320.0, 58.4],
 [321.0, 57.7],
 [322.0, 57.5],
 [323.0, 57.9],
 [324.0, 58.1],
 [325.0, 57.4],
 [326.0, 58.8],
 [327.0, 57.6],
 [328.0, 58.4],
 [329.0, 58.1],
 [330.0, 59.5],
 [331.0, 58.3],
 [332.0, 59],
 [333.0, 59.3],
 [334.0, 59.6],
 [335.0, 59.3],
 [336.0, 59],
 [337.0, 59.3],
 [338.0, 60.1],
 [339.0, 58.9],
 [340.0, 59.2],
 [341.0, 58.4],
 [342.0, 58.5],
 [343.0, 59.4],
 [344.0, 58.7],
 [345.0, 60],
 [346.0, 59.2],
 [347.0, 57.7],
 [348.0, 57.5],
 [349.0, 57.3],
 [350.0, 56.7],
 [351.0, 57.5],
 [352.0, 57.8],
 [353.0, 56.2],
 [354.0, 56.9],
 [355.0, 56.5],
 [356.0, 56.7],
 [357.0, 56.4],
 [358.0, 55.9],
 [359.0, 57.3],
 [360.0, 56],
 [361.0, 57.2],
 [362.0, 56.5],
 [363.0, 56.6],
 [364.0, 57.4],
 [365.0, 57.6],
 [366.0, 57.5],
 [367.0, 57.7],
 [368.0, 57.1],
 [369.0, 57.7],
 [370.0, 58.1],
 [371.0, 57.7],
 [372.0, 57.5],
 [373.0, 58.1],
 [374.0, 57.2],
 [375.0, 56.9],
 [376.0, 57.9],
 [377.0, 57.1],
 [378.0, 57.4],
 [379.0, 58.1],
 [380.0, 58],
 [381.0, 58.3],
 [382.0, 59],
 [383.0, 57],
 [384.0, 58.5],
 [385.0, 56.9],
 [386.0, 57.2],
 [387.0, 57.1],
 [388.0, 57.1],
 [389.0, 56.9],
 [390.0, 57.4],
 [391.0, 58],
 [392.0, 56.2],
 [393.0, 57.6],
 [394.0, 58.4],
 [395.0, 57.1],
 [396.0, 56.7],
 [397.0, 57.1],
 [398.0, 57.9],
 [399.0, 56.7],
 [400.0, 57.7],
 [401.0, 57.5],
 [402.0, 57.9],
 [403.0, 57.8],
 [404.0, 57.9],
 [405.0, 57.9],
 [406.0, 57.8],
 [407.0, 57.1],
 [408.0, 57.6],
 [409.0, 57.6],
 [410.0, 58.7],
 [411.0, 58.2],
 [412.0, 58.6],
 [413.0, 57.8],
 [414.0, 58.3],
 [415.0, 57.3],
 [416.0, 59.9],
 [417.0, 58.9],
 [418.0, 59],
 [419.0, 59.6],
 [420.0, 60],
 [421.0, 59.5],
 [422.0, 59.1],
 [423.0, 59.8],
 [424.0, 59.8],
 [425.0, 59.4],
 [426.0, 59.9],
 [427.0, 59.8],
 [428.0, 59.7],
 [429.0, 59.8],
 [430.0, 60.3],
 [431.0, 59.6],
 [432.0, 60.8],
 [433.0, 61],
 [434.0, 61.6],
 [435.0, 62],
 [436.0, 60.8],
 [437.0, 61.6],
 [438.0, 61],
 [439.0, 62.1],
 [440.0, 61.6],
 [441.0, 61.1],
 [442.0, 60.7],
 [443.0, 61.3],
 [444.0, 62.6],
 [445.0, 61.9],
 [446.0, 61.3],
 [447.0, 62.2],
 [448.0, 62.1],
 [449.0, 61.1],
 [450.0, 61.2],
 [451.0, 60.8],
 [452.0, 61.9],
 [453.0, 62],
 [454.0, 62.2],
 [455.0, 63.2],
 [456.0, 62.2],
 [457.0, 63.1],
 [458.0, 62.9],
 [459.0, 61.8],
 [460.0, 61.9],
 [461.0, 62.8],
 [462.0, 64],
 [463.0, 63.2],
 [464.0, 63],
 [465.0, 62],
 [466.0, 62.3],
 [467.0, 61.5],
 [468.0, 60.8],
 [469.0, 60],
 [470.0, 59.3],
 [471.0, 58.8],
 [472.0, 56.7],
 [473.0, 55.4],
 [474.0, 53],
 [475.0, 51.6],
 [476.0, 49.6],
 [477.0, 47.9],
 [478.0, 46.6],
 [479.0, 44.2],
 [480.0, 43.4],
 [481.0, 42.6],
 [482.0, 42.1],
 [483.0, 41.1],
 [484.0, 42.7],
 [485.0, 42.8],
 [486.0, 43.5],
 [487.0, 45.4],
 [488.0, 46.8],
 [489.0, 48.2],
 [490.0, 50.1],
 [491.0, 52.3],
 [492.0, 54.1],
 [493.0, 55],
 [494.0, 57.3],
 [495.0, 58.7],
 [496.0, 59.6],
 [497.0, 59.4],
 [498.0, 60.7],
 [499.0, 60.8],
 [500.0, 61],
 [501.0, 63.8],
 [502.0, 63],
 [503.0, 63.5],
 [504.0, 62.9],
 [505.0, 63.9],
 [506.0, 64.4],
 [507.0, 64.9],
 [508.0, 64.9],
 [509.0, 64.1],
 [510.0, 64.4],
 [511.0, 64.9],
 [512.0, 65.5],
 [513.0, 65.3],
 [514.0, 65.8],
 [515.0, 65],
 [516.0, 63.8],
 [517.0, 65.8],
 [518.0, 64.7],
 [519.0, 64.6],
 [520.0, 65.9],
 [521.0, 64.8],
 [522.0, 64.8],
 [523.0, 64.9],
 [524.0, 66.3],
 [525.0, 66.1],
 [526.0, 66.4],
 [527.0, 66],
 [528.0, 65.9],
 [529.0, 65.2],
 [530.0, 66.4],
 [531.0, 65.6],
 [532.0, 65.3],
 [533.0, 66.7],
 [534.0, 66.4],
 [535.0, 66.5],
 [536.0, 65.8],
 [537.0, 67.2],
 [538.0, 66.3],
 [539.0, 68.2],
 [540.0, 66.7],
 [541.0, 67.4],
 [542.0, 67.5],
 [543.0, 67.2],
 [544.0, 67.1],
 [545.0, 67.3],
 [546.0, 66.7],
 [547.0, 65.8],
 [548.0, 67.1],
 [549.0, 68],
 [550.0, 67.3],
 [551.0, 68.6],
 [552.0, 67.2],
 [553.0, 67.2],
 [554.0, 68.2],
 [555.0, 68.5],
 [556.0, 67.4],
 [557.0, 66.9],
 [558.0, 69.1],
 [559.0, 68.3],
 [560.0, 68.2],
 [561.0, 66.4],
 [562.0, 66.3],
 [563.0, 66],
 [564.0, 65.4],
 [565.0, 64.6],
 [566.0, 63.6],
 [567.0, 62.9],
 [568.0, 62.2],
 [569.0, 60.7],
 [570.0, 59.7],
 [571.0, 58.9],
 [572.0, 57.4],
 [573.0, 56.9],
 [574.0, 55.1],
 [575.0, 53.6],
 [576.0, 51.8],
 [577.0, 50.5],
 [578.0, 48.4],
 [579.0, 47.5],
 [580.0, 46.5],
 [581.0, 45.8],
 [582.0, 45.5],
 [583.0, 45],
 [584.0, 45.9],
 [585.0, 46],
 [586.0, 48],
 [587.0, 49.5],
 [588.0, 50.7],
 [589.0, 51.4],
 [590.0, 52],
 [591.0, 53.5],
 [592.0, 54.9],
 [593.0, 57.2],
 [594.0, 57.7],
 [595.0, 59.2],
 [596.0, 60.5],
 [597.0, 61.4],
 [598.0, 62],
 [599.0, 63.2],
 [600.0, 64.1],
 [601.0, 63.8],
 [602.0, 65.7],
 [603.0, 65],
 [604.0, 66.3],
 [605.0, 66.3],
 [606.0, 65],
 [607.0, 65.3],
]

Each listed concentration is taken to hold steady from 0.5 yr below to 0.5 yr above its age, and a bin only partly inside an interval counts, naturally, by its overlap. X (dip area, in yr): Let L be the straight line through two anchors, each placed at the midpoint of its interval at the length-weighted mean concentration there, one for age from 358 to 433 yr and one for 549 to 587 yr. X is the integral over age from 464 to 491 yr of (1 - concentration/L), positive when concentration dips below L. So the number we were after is 3.49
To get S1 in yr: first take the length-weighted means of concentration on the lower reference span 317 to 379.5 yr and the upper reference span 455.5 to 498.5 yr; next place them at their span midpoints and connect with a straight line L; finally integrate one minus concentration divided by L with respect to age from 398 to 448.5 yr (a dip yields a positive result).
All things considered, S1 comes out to -3.4 yr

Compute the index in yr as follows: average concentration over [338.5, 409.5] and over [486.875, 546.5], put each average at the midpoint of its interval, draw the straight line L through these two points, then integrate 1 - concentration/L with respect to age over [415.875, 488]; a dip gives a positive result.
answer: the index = 3.3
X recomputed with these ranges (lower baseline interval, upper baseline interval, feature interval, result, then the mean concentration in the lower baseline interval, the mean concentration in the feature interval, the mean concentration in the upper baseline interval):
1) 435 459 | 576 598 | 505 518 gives -1.8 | 61.8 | 64.9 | 51.5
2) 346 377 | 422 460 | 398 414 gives 0.4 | 57.2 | 57.8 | 61.2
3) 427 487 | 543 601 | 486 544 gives -4.1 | 57.7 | 62.7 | 59.5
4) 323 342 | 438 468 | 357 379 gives 0.9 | 58.8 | 57.3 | 62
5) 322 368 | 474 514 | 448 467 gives -2.2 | 58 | 62.3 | 55.1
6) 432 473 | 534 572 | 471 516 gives 5.6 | 61.5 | 55.6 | 66.1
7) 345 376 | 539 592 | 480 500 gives 2.8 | 57.3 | 50.8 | 59.9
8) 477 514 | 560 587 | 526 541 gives -2.9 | 55.4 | 66.3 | 55.5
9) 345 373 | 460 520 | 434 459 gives -2.0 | 57.3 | 61.8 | 57.3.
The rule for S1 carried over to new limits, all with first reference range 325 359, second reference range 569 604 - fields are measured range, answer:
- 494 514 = -2.47 yr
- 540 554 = -3.02 yr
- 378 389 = -0.01 yr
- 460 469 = -0.92 yr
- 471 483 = 1.65 yr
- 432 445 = -1.05 yr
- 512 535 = -4.08 yr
